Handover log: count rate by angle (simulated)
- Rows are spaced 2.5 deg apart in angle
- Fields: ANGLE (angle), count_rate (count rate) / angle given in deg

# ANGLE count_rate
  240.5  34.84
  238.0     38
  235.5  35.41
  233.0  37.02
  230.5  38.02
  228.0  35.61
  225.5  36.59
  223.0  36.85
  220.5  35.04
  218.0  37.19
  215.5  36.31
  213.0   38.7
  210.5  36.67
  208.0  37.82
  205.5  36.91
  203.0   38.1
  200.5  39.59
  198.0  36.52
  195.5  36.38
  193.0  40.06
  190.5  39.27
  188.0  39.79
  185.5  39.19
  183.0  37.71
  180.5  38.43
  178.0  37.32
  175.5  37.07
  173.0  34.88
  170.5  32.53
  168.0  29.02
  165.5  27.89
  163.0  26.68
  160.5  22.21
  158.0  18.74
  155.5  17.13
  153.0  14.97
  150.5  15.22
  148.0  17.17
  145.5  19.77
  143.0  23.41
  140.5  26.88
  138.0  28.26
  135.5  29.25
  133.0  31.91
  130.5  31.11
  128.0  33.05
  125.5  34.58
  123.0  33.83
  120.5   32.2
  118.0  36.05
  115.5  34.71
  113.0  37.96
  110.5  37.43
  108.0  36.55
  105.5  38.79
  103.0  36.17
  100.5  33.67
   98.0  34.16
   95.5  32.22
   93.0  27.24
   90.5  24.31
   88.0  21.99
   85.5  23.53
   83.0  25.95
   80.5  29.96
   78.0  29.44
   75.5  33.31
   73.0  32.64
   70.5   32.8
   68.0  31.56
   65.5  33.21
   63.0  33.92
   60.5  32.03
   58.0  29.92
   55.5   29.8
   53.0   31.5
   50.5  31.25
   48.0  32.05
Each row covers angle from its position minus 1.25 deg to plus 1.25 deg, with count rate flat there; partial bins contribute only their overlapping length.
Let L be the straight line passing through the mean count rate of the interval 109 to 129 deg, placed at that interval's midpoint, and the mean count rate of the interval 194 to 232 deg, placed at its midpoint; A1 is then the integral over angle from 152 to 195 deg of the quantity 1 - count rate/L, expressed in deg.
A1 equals 5.65 deg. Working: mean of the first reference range 35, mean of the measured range 31.5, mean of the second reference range 37.1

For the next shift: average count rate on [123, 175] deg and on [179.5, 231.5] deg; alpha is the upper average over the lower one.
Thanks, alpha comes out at 1.4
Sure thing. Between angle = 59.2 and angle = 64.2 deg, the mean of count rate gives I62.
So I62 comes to 32.9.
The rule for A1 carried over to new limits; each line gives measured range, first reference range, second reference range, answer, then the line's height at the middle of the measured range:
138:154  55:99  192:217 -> 6.4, 34.1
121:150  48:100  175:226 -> 5.0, 33.8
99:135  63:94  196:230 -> -3.9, 31.3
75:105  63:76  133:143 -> 1.8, 31.4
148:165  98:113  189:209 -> 8.2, 37.4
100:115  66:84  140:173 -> -4.9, 27.7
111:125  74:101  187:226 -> -1.9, 30.9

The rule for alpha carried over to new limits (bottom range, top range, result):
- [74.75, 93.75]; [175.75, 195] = 1.44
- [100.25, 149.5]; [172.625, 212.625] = 1.20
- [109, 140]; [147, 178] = 0.75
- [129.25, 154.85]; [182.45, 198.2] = 1.63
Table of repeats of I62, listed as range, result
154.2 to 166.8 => 22.5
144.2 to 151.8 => 17.4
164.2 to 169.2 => 28.4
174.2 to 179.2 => 37.2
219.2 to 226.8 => 36.2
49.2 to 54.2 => 31.4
